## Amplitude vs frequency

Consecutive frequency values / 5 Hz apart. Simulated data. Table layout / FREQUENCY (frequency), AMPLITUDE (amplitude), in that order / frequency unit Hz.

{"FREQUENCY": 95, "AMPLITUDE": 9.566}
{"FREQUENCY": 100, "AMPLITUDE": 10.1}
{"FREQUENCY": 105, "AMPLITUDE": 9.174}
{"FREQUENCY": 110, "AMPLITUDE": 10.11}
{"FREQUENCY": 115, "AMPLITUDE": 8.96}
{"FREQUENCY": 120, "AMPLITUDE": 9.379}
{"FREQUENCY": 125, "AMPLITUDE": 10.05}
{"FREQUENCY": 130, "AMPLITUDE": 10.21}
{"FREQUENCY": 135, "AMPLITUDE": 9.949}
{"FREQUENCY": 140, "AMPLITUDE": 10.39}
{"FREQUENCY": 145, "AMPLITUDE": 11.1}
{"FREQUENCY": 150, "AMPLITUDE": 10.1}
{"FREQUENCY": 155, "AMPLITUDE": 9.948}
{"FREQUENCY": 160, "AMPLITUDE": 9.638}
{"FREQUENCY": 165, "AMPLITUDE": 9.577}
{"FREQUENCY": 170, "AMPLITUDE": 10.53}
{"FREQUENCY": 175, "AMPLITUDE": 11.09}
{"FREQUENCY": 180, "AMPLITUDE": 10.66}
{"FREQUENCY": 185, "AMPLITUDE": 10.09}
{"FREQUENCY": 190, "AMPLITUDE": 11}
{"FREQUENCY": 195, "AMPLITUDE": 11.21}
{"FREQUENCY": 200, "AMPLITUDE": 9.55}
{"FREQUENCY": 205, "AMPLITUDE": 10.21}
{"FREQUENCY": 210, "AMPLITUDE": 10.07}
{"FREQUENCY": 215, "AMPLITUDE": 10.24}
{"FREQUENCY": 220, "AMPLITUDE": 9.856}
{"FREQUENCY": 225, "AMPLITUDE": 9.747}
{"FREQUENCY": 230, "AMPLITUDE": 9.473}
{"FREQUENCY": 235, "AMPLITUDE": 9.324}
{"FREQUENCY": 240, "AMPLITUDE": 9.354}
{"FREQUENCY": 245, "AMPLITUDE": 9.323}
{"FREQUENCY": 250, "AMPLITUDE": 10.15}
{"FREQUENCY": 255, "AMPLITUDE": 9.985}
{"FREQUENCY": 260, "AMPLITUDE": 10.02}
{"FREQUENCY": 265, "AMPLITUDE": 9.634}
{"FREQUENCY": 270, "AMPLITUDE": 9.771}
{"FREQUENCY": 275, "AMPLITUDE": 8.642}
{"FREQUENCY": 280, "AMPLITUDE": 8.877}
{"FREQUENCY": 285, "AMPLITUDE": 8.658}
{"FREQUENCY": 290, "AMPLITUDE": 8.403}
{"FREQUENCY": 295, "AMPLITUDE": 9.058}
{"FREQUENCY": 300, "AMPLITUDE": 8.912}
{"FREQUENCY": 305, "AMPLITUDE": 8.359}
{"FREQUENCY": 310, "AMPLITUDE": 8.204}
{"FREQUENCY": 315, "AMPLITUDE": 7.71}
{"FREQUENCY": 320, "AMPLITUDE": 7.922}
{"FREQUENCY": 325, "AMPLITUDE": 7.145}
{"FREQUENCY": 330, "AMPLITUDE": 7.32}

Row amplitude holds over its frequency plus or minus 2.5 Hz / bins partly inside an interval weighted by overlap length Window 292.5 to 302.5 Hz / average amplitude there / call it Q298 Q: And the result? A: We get 8.98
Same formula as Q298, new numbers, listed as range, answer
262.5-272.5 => 9.7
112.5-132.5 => 9.65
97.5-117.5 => 9.59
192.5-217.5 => 10.3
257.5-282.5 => 9.39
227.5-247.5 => 9.37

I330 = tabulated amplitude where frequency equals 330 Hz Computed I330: 7.32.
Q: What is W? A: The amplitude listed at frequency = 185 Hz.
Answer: 10.09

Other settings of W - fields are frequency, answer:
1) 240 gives 9.354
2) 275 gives 8.642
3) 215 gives 10.24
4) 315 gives 7.71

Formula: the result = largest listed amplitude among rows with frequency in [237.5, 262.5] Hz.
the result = 10.15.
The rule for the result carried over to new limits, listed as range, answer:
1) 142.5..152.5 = 11.1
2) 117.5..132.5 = 10.21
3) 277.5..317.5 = 9.058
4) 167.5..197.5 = 11.21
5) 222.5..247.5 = 9.747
